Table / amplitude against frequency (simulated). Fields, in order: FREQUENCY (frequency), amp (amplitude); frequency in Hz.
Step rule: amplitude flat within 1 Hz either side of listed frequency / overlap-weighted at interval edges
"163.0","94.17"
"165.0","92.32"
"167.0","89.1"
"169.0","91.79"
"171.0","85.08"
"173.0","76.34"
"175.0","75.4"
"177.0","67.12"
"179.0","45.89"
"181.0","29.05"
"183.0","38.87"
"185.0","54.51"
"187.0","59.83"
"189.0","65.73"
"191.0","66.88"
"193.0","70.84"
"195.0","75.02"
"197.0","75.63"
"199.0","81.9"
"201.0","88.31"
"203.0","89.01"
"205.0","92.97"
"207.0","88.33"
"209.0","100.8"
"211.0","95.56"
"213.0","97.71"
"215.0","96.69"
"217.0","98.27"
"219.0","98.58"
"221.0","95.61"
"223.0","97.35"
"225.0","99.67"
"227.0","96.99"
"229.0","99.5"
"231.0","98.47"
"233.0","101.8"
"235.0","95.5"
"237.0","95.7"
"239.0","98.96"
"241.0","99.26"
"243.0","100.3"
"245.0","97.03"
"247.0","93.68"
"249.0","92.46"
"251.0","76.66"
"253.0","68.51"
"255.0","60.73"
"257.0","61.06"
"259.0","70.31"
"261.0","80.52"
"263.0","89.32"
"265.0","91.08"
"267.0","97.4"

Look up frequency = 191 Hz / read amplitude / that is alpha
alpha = 66.88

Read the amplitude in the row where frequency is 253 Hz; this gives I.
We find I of 68.51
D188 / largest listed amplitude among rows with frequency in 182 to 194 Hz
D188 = 70.84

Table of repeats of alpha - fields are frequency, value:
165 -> 92.32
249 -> 92.46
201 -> 88.31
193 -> 70.84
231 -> 98.47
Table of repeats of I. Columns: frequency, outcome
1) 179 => 45.89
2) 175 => 75.4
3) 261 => 80.52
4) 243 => 100.3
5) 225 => 99.67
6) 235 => 95.5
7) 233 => 101.8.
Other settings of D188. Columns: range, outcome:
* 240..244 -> 100.3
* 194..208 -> 92.97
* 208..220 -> 100.8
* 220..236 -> 101.8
